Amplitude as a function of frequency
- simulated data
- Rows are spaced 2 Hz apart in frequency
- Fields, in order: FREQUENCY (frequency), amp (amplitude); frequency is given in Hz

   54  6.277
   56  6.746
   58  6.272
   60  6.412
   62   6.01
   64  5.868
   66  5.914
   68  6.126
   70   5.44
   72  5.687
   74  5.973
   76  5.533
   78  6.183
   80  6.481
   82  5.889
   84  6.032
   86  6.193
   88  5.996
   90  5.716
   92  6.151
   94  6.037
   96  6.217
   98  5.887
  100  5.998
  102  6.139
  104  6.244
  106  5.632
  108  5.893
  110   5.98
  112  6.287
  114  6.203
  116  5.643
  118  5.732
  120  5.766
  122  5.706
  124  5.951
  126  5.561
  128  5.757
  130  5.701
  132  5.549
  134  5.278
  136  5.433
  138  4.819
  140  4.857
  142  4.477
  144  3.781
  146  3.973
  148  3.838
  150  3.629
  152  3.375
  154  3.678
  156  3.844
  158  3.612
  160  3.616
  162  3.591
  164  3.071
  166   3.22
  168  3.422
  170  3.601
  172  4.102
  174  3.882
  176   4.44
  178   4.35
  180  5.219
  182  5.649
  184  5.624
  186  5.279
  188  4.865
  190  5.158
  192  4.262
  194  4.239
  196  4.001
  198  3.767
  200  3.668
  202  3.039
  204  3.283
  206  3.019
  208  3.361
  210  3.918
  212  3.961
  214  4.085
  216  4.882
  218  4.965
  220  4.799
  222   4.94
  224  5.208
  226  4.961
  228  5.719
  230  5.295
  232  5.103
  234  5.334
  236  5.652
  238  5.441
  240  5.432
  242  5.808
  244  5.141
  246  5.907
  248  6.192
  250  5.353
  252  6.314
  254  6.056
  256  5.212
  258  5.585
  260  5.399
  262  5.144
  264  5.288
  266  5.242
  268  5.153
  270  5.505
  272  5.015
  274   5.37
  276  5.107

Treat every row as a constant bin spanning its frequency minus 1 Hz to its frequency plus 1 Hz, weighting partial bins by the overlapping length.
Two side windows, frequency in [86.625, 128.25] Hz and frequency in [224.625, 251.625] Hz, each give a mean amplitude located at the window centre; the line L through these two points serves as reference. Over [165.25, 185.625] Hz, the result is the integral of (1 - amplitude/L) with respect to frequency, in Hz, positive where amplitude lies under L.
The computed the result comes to 4.7 Hz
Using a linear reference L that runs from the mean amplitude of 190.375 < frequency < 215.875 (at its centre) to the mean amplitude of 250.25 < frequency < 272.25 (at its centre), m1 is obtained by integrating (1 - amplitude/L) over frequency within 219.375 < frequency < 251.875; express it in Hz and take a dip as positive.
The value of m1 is -4.8 Hz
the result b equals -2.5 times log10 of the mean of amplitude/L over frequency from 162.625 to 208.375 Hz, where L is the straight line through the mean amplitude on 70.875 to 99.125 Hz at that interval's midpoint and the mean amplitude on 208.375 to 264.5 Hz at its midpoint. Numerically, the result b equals 0.31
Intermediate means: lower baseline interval 6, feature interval 4.12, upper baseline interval 5.23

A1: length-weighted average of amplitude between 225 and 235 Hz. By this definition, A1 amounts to 5.28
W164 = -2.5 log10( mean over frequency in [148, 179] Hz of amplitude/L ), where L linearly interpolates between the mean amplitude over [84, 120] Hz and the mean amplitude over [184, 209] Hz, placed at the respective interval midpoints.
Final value 0.26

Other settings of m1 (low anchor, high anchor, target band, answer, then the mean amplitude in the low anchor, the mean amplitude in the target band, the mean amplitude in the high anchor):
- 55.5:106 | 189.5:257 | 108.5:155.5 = 4.4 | 6.03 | 5.08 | 4.81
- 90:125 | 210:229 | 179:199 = 1.2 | 5.96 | 4.81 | 4.79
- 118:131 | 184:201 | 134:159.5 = 5.7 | 5.74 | 4.15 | 4.48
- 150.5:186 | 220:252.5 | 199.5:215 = 4.2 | 4.05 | 3.54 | 5.45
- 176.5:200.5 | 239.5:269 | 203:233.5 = 3.5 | 4.69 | 4.51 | 5.55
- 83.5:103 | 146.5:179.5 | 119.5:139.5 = -2.8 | 6.04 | 5.53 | 3.73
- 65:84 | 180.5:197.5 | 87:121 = -2.0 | 5.92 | 5.97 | 4.86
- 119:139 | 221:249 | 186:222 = 8.8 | 5.55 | 4.13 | 5.44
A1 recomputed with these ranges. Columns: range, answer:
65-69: 6.02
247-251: 5.77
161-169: 3.33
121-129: 5.74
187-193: 4.76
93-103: 6.06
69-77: 5.66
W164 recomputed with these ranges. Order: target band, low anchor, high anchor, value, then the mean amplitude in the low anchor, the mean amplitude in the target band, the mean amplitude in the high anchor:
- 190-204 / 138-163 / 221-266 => 0.20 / 3.89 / 3.89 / 5.47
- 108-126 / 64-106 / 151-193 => -0.11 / 5.98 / 5.89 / 4.18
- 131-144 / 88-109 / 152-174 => -0.10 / 5.99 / 4.97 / 3.58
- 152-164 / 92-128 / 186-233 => 0.40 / 5.93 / 3.59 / 4.39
